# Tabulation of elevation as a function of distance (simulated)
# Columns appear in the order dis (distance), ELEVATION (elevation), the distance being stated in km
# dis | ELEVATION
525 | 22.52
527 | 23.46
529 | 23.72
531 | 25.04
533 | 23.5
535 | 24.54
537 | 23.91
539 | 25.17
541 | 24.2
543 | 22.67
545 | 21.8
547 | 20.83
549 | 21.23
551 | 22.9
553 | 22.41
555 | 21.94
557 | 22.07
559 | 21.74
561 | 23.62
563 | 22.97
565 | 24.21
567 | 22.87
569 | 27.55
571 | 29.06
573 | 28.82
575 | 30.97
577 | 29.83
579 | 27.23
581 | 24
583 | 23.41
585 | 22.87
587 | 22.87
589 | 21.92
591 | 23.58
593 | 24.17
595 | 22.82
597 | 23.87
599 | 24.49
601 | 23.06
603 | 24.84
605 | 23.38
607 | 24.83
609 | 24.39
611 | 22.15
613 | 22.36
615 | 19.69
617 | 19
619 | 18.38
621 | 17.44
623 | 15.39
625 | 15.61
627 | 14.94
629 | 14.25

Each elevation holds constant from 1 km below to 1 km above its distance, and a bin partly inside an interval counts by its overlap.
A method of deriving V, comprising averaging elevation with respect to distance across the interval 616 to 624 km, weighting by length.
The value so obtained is 17.6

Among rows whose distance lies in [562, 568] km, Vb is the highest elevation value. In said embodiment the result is 24.21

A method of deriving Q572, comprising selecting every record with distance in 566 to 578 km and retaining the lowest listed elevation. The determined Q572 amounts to 22.87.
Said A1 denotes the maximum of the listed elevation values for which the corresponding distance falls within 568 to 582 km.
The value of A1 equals 30.97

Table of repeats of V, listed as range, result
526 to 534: 23.9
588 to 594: 23.2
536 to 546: 23.6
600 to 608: 24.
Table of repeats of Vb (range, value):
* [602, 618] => 24.84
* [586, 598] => 24.17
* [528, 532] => 25.04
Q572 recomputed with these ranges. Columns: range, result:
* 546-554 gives 20.83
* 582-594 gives 21.92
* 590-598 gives 22.82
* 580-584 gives 23.41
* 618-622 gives 17.44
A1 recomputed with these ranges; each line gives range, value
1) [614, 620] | 19.69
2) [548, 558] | 22.9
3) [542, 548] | 22.67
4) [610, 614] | 22.36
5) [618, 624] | 18.38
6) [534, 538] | 24.54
